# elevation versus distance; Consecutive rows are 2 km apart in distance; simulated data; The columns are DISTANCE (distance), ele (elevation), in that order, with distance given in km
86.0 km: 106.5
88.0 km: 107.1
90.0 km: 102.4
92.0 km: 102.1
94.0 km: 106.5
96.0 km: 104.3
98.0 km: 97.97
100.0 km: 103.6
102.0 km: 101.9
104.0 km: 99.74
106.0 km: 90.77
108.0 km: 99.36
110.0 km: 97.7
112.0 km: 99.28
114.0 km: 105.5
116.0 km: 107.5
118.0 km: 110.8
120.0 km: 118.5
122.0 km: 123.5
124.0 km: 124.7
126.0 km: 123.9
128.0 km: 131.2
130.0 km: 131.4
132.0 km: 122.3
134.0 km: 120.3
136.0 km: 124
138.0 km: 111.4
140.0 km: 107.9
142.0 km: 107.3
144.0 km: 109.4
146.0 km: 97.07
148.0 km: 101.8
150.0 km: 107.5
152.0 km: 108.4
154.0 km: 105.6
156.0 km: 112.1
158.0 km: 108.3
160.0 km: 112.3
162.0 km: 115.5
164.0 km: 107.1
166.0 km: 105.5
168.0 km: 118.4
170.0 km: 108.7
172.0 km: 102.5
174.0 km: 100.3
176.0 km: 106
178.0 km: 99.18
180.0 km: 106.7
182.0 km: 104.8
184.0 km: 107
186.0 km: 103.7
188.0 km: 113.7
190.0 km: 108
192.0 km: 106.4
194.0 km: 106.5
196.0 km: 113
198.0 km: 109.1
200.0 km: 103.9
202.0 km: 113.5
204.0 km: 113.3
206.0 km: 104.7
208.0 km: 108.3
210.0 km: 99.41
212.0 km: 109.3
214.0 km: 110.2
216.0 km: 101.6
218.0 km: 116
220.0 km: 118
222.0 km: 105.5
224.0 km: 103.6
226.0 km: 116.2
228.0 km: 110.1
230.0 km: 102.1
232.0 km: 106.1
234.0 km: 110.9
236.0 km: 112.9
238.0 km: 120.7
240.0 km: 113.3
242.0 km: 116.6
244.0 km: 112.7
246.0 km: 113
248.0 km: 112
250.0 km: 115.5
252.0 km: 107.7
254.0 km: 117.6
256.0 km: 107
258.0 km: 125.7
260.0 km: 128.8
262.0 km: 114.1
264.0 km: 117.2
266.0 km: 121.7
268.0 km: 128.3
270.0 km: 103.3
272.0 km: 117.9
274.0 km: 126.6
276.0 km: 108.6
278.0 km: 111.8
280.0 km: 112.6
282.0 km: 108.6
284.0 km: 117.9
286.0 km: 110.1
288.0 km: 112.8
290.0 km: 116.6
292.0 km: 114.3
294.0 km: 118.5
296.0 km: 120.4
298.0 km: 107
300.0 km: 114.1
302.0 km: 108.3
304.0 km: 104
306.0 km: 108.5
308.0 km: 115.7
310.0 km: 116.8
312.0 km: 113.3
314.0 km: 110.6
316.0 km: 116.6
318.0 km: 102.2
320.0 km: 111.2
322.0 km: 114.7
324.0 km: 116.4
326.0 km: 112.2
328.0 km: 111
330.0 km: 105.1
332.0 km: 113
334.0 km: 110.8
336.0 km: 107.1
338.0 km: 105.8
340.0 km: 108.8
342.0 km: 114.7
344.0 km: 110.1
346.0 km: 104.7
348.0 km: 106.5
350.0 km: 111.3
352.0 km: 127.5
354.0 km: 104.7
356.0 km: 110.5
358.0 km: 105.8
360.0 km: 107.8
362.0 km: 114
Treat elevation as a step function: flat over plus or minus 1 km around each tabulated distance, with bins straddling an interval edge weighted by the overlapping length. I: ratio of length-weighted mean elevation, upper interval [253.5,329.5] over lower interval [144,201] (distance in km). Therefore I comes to 1.1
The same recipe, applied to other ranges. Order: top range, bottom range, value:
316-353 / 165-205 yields 1.03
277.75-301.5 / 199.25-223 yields 1.05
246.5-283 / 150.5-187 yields 1.08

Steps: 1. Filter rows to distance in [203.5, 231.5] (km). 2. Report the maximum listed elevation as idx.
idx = 118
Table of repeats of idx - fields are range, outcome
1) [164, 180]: 118.4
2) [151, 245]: 120.7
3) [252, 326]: 128.8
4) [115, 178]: 131.4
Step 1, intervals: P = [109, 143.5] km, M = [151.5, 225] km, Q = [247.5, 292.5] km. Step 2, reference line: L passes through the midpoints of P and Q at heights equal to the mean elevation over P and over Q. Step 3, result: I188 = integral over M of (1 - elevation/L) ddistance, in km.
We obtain 4.8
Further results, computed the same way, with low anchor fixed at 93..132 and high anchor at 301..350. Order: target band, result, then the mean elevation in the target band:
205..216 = 0.4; 106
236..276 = -2.3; 117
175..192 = 0.6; 106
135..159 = 0.3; 108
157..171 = -0.1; 111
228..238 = 0.1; 109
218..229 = -0.1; 111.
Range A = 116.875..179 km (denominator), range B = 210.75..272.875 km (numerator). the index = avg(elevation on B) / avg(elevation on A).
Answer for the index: 1.0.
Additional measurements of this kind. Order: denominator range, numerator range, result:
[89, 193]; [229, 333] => 1.04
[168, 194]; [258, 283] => 1.10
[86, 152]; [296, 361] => 1.01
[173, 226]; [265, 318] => 1.06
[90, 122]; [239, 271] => 1.12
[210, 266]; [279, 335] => 1.00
